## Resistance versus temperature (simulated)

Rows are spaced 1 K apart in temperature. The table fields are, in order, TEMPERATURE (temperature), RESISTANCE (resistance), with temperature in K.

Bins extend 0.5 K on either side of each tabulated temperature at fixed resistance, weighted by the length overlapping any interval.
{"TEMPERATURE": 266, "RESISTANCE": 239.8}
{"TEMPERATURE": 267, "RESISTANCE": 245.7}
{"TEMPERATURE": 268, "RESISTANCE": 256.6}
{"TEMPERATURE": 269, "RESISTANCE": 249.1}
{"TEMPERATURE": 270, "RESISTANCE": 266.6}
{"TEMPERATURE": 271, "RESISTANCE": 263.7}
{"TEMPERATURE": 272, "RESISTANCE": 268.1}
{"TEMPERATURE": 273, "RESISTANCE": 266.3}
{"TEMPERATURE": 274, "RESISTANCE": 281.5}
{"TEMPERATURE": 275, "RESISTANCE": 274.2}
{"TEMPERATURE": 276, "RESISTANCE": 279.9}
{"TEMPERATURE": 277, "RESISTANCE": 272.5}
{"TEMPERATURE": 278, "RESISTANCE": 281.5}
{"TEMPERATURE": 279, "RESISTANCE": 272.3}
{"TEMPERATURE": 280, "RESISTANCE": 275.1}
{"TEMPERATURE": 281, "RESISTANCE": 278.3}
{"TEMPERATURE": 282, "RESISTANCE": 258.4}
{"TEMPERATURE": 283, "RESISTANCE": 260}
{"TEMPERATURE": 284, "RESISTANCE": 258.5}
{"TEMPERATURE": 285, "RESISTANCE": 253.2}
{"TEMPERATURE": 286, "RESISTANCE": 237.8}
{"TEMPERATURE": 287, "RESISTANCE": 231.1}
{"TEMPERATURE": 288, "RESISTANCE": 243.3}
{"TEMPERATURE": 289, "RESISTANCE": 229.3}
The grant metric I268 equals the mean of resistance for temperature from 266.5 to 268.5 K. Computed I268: 251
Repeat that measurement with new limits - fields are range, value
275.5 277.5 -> 276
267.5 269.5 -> 253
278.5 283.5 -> 269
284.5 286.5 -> 246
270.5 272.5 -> 266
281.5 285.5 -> 258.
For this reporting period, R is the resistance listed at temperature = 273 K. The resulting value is 266.3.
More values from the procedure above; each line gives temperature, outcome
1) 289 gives 229.3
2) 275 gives 274.2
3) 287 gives 231.1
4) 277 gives 272.5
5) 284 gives 258.5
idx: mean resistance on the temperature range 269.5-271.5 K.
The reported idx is 265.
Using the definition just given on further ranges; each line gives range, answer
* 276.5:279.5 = 275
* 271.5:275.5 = 273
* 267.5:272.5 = 261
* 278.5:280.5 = 274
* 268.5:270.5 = 258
